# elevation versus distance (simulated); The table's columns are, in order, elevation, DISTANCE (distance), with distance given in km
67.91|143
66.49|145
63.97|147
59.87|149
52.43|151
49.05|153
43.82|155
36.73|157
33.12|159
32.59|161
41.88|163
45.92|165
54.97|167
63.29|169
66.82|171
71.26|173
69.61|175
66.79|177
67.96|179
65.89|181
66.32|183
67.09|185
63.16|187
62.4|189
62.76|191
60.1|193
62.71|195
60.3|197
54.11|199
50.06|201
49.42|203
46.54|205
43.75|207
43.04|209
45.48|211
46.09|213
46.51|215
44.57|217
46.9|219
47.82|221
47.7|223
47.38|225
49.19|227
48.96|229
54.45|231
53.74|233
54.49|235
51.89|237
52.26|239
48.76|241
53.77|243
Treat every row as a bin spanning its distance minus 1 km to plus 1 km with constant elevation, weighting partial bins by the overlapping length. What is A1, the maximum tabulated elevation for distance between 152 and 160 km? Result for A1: 49.05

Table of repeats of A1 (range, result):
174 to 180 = 69.61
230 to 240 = 54.49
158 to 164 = 41.88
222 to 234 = 54.45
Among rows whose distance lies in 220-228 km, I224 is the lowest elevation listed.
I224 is 47.38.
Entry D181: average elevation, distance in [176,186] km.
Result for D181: 66.8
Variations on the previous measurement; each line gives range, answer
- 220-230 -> 48.2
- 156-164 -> 36.1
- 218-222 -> 47.4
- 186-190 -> 62.8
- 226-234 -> 51.6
